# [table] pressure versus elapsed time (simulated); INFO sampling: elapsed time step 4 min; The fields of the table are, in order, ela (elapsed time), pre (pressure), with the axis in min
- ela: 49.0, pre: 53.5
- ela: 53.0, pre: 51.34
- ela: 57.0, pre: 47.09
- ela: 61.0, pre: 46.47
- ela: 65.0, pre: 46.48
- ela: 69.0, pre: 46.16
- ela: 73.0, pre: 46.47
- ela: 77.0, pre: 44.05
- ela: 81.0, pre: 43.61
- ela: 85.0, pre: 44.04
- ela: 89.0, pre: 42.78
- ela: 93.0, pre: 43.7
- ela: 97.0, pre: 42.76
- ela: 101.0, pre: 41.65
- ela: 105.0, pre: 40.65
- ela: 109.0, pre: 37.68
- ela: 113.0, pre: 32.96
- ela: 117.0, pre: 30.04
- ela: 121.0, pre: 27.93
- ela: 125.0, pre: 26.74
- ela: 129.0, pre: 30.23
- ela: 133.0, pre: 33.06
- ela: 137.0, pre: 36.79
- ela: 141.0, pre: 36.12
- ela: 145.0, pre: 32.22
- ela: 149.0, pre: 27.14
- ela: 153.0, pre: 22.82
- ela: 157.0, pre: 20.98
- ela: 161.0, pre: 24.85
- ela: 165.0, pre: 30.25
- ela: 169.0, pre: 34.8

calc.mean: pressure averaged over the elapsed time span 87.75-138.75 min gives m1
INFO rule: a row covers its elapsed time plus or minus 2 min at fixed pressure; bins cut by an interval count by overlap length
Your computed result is 35.8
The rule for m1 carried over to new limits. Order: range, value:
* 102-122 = 34.5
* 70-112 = 42.6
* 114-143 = 31.6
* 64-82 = 45.4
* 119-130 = 28.1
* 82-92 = 43.5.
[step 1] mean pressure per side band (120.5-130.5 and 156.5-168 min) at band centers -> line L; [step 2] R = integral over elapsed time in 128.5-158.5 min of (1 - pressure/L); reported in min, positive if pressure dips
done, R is -2.70 min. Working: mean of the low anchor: 28.3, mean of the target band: 30.1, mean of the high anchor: 26.8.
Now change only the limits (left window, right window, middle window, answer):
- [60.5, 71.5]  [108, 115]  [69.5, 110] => -2.66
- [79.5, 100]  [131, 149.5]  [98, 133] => 4.32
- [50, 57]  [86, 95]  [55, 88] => 1.04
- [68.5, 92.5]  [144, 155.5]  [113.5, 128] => 2.23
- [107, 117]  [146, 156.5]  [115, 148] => -2.37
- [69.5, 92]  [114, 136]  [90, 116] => -1.68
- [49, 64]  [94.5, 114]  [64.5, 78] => 0.05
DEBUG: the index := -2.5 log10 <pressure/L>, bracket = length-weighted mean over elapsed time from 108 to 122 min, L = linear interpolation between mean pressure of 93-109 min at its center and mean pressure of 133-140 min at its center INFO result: 0.22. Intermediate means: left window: 41.4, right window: 35.6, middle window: 32.1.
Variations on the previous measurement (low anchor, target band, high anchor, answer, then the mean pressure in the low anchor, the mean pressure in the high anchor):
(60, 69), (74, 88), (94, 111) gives 0.00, 46.4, 40.9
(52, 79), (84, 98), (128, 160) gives -0.05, 46.7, 29.8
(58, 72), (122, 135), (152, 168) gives 0.09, 46.4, 25.5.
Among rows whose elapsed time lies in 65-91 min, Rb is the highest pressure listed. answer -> 46.48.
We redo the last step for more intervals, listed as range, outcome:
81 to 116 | 44.04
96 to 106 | 42.76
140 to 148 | 36.12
